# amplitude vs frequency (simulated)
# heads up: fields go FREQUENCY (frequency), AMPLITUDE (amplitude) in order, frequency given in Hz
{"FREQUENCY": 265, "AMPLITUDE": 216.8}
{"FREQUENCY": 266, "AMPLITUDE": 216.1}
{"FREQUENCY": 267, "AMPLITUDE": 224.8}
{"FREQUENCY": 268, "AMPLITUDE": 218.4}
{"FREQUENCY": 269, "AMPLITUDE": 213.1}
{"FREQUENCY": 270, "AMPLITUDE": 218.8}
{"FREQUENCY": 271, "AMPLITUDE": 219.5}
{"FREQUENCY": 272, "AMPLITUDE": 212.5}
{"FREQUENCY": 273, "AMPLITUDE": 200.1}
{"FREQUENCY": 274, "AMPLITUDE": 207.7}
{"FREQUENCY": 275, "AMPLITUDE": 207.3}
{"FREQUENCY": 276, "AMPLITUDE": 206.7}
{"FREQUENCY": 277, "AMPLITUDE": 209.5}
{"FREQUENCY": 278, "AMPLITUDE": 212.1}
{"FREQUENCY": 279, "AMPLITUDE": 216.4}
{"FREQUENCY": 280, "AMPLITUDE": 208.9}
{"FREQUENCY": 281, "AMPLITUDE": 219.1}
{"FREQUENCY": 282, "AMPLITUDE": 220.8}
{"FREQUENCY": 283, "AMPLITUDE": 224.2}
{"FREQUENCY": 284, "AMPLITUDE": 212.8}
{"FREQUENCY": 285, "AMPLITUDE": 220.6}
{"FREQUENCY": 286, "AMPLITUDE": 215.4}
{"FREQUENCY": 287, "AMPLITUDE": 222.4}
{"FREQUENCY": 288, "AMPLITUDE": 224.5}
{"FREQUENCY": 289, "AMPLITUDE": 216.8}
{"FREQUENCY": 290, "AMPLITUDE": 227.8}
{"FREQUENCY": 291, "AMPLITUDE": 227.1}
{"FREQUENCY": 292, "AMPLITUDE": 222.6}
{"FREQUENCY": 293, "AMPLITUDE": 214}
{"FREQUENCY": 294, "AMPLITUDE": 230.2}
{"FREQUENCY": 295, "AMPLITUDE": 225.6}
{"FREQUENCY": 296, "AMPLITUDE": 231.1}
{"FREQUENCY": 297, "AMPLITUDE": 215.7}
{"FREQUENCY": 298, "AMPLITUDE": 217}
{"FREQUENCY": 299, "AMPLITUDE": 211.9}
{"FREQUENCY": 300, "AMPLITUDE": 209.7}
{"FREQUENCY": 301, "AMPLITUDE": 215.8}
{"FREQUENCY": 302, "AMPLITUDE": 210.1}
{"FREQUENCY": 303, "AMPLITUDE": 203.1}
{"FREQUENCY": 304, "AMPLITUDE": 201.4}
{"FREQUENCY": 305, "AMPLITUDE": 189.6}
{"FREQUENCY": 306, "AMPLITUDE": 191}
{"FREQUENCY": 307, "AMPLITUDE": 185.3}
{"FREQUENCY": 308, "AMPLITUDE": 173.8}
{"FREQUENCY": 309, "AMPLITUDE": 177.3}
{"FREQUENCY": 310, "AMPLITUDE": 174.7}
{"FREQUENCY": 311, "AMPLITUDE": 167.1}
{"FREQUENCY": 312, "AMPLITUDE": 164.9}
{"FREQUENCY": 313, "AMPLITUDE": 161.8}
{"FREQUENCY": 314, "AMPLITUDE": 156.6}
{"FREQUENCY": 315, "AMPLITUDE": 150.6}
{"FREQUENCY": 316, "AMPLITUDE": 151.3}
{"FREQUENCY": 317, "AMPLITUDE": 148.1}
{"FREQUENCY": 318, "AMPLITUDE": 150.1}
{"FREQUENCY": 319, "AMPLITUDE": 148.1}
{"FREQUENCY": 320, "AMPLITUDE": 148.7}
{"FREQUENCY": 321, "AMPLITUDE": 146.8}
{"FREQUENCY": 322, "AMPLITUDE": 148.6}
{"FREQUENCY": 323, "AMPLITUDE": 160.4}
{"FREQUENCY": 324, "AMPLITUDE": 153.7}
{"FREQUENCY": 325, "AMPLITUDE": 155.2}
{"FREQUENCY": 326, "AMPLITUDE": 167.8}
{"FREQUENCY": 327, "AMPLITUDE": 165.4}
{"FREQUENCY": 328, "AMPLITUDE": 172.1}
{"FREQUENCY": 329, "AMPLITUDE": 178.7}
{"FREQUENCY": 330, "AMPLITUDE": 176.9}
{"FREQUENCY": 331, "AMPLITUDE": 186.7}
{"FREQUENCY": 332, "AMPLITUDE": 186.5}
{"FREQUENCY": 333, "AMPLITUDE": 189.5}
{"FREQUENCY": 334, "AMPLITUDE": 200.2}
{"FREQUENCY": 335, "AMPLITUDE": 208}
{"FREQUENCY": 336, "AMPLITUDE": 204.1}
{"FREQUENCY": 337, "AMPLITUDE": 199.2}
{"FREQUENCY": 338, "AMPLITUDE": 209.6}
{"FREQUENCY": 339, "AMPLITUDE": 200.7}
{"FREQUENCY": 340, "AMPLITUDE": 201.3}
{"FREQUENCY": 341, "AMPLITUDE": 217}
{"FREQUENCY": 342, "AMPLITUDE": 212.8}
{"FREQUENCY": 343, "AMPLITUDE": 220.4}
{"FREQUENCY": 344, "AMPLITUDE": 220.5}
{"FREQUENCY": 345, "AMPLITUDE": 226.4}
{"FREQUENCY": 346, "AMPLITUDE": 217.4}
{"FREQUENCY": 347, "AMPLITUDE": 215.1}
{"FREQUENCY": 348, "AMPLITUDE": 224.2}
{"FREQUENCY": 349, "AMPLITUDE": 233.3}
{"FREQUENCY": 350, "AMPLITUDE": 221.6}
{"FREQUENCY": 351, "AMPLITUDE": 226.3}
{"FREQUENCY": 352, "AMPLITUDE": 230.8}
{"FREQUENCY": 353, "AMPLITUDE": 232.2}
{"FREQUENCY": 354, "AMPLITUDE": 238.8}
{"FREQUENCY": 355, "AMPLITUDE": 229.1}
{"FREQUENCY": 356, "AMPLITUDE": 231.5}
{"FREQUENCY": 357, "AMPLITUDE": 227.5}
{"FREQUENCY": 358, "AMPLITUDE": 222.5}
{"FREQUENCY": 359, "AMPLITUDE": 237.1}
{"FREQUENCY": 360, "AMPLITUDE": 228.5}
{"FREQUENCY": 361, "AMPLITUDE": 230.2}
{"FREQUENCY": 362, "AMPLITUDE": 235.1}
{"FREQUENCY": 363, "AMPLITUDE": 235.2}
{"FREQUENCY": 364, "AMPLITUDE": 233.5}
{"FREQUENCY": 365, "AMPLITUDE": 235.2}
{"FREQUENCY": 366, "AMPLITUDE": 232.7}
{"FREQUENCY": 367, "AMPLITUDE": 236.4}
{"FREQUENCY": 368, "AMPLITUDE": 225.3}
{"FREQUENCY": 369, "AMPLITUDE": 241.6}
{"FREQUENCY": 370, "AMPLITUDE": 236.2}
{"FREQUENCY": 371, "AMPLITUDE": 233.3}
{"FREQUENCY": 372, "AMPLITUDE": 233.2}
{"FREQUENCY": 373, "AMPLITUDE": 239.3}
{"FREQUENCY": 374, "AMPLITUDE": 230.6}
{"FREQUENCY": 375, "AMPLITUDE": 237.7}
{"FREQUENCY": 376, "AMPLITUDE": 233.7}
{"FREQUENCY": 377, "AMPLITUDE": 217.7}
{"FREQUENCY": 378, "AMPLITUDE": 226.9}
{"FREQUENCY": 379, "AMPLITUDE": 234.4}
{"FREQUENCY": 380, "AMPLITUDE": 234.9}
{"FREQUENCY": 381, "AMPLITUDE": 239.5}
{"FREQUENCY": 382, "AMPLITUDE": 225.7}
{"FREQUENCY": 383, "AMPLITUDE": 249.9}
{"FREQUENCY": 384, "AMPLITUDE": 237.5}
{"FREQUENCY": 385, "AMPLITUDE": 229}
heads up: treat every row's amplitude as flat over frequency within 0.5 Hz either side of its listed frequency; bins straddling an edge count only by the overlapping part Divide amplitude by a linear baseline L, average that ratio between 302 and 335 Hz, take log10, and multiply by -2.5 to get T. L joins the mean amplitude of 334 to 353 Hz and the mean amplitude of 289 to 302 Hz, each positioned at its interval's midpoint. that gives 0.26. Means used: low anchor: 220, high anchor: 216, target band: 171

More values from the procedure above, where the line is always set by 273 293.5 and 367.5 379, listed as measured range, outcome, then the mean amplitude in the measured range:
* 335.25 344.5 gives 0.08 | 209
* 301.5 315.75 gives 0.23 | 179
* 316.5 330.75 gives 0.37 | 159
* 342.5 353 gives 0.02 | 224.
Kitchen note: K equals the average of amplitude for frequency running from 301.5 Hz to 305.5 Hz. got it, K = 201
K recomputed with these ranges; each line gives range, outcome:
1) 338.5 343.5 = 210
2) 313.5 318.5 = 151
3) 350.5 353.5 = 230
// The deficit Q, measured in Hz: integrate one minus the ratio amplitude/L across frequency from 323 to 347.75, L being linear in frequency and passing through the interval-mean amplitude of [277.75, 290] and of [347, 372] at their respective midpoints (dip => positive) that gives 3.5 Hz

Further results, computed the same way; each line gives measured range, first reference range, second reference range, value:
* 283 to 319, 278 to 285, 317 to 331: -1.1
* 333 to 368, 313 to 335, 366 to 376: -3.2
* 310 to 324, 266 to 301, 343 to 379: 4.3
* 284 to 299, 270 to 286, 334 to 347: -0.6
